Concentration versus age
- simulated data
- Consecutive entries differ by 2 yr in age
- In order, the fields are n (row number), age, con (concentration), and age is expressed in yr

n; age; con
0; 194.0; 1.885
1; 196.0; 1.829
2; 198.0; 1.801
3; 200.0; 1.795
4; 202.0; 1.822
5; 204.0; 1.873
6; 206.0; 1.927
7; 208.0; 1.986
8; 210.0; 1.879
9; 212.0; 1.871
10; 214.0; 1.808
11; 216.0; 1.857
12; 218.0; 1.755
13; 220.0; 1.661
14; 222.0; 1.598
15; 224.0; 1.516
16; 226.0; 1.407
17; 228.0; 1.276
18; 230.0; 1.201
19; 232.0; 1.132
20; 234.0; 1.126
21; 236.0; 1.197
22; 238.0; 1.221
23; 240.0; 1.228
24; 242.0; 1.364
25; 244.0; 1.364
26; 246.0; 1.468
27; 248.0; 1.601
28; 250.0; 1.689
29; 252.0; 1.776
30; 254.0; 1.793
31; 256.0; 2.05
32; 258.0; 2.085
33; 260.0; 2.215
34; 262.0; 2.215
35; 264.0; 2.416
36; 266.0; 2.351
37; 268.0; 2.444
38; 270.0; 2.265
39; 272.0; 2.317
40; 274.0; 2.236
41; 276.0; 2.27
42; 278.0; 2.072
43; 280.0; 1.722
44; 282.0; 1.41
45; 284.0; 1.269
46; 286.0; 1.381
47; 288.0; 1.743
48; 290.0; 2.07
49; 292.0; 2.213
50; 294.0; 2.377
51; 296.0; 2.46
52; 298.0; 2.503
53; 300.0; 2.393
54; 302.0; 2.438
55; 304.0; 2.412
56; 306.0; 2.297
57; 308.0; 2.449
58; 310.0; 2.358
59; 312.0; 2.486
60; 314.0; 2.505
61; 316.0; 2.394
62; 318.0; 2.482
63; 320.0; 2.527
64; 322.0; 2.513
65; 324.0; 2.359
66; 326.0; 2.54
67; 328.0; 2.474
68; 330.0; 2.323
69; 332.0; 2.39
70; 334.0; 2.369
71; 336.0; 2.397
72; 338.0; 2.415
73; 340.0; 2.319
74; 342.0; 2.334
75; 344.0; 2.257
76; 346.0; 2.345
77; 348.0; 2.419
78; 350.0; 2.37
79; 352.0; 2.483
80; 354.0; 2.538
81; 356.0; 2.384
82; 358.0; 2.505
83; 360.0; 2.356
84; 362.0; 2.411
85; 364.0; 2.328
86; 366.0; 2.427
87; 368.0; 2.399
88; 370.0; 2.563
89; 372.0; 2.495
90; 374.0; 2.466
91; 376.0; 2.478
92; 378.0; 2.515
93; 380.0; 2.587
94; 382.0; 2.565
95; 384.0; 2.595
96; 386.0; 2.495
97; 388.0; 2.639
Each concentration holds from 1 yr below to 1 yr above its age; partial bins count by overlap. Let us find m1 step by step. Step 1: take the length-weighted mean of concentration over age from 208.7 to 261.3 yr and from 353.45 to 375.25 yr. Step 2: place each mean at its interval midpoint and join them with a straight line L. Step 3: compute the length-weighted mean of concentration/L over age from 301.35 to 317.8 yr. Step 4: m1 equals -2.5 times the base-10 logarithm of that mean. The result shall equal -0.16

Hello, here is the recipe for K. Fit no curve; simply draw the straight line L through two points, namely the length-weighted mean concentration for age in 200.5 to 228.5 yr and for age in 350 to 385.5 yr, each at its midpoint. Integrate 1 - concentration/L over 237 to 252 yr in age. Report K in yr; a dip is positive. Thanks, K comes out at 3.5 yr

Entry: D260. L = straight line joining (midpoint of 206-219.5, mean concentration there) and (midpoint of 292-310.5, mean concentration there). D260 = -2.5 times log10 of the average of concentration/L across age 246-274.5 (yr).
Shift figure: 0.04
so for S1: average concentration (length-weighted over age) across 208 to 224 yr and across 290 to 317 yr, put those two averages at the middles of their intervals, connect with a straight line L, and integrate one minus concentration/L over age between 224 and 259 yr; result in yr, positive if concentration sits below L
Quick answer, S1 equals 8.8 yr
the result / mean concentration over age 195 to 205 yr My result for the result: 1.82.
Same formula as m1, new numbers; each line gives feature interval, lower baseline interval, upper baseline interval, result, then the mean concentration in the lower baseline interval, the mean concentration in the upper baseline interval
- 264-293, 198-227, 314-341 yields 0.074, 1.77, 2.43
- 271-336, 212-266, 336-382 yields -0.090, 1.63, 2.43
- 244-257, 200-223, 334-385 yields 0.167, 1.82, 2.44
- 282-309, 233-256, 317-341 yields -0.037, 1.47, 2.43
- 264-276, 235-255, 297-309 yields -0.234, 1.47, 2.42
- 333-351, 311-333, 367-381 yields 0.051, 2.45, 2.5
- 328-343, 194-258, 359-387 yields -0.053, 1.62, 2.48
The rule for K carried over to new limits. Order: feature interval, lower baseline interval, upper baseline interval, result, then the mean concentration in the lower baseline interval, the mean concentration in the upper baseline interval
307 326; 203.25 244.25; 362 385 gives -3.0 yr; 1.54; 2.49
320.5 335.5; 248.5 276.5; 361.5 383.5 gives -0.5 yr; 2.14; 2.48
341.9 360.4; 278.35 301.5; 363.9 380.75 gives -0.4 yr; 1.97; 2.48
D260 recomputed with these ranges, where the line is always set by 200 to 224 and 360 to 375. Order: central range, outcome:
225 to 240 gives 0.47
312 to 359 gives -0.05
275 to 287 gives 0.23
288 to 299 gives -0.07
